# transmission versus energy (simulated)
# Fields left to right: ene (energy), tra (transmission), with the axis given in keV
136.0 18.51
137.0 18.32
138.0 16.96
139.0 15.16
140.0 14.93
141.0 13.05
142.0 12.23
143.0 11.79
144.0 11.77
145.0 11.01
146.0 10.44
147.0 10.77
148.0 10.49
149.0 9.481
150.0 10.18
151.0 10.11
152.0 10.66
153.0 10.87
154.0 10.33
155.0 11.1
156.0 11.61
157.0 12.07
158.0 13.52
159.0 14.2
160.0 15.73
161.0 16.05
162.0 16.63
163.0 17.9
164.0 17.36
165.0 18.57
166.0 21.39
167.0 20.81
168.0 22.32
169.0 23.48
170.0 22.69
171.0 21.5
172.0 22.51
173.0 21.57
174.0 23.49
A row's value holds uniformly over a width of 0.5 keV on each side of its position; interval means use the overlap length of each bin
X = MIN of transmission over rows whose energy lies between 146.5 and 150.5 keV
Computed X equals 9.481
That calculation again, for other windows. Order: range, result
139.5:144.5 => 11.77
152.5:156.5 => 10.33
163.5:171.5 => 17.36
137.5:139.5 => 15.16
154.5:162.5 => 11.1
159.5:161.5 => 15.73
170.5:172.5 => 21.5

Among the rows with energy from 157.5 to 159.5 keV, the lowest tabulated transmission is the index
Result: 13.52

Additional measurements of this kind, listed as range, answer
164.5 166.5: 18.57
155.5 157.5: 11.61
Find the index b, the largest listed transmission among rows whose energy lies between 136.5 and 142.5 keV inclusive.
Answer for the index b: 18.32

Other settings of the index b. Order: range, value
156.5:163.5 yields 17.9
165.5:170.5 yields 23.48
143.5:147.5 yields 11.77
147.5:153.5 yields 10.87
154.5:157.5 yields 12.07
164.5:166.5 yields 21.39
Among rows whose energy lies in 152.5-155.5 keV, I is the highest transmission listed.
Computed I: 11.1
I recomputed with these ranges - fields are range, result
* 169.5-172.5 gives 22.69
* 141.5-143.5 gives 12.23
